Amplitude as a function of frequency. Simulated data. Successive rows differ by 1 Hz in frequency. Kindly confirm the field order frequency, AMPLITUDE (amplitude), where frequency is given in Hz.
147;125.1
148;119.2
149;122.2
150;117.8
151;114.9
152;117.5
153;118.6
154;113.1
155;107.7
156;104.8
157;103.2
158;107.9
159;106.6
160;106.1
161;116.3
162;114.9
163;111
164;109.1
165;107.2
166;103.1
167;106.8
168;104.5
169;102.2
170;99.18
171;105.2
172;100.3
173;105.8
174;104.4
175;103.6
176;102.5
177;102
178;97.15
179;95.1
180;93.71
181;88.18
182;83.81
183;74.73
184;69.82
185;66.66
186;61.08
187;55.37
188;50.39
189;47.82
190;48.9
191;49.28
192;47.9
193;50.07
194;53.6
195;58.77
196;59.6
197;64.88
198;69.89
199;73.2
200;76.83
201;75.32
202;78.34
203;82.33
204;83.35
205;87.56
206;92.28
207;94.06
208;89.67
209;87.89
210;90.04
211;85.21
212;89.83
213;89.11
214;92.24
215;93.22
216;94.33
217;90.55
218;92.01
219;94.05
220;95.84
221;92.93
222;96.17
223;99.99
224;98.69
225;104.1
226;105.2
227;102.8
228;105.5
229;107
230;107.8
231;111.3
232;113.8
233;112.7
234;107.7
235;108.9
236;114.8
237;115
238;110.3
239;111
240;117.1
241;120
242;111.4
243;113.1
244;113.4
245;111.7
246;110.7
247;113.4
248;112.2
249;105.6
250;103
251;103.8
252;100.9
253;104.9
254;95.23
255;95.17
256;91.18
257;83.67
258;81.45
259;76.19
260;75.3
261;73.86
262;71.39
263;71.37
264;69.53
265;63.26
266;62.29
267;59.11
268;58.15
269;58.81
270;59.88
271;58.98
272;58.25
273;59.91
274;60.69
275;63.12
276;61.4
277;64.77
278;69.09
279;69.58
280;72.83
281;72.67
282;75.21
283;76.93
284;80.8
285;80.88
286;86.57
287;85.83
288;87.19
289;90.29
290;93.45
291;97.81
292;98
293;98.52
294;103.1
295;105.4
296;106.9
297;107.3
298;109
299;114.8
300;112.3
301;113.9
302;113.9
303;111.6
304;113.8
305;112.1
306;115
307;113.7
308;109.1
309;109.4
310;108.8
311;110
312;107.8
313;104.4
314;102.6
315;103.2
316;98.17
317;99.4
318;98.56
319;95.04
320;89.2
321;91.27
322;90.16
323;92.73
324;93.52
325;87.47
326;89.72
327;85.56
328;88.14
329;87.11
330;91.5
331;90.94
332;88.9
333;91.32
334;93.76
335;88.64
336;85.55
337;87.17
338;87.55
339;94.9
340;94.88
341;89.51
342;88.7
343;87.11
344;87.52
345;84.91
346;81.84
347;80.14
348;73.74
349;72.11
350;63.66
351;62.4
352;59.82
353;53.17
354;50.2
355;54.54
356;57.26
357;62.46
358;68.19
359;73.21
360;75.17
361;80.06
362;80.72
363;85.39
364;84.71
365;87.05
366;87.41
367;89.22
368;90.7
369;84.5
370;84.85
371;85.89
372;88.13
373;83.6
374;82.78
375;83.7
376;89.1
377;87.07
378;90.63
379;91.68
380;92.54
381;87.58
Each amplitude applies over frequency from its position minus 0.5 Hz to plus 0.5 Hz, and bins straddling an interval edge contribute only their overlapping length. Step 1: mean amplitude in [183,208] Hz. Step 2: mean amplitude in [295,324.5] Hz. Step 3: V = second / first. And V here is 1.6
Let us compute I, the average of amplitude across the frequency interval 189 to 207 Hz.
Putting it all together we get 67.9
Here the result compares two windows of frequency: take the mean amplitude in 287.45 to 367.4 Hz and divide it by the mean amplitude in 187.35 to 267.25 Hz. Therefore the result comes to 1.0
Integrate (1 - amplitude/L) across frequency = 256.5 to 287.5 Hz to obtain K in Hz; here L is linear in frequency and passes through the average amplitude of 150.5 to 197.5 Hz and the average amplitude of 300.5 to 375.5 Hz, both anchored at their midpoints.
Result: 6.7 Hz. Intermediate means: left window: 89.7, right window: 88.5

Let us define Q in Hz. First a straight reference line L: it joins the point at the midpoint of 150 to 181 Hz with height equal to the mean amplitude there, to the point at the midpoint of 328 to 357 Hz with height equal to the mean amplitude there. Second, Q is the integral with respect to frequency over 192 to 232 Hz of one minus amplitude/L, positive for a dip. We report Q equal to 4.6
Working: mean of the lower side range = 106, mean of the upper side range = 79.5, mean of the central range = 87.4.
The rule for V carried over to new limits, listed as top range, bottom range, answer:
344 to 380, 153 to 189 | 0.81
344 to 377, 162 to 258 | 0.83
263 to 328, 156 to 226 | 1.02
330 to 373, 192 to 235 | 0.90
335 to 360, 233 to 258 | 0.70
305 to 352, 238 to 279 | 1.08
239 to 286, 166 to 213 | 1.03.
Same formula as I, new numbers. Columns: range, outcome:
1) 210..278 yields 91.7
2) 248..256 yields 101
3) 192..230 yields 86.2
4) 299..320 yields 107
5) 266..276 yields 59.9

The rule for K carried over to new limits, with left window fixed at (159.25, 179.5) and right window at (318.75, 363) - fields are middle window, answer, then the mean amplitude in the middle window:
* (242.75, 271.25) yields 2.1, 86.1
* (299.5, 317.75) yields -4.9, 109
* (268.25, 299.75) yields 2.5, 81.6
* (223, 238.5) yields -1.9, 108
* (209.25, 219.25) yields 0.8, 90.9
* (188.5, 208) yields 6.2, 68.7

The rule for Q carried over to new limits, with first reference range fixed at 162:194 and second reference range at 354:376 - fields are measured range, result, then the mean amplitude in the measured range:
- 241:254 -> -4.0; 109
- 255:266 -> 0.9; 76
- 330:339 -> -1.1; 89.7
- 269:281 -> 2.7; 63.7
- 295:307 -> -4.5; 112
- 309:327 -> -3.8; 97.8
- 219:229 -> -2.0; 100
